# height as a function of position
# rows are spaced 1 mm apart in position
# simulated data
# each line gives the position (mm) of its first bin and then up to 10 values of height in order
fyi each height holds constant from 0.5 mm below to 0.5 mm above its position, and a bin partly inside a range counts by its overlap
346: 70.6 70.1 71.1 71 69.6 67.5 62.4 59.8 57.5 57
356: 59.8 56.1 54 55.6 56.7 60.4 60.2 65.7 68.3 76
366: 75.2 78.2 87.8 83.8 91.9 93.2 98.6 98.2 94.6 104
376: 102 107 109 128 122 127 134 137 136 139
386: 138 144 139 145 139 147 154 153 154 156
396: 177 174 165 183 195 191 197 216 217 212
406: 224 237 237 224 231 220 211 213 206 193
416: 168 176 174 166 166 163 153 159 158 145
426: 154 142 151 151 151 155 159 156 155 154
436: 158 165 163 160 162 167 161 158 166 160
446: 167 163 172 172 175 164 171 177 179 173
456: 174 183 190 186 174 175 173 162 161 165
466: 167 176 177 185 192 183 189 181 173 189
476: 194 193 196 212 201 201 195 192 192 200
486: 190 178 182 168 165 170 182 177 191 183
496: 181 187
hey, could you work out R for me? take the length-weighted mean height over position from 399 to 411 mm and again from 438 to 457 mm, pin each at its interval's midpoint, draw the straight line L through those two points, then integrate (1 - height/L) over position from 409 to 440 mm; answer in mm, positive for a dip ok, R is 3.9 mm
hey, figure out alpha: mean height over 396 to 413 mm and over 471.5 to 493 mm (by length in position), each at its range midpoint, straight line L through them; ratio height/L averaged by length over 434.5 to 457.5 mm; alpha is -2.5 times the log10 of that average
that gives 0.177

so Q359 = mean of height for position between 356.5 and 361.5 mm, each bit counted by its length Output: 56.6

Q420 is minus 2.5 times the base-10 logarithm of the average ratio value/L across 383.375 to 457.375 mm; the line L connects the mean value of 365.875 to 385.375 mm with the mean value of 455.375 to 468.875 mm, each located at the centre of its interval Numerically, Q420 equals -0.22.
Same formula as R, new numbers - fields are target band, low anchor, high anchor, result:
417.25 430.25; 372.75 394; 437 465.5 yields -0.3 mm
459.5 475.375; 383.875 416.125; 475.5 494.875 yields 0.9 mm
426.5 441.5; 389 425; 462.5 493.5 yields 2.3 mm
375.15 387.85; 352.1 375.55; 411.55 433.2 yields -3.1 mm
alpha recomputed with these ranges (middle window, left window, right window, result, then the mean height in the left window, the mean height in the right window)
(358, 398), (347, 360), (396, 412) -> 0.191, 61.9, 207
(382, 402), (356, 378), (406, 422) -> -0.099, 79.6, 198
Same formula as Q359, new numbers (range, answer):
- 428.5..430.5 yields 151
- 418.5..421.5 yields 165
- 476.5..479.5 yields 200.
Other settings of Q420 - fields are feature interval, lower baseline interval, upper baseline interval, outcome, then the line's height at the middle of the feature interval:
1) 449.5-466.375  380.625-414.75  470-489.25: 0.08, 187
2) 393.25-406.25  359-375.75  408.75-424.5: -0.24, 150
